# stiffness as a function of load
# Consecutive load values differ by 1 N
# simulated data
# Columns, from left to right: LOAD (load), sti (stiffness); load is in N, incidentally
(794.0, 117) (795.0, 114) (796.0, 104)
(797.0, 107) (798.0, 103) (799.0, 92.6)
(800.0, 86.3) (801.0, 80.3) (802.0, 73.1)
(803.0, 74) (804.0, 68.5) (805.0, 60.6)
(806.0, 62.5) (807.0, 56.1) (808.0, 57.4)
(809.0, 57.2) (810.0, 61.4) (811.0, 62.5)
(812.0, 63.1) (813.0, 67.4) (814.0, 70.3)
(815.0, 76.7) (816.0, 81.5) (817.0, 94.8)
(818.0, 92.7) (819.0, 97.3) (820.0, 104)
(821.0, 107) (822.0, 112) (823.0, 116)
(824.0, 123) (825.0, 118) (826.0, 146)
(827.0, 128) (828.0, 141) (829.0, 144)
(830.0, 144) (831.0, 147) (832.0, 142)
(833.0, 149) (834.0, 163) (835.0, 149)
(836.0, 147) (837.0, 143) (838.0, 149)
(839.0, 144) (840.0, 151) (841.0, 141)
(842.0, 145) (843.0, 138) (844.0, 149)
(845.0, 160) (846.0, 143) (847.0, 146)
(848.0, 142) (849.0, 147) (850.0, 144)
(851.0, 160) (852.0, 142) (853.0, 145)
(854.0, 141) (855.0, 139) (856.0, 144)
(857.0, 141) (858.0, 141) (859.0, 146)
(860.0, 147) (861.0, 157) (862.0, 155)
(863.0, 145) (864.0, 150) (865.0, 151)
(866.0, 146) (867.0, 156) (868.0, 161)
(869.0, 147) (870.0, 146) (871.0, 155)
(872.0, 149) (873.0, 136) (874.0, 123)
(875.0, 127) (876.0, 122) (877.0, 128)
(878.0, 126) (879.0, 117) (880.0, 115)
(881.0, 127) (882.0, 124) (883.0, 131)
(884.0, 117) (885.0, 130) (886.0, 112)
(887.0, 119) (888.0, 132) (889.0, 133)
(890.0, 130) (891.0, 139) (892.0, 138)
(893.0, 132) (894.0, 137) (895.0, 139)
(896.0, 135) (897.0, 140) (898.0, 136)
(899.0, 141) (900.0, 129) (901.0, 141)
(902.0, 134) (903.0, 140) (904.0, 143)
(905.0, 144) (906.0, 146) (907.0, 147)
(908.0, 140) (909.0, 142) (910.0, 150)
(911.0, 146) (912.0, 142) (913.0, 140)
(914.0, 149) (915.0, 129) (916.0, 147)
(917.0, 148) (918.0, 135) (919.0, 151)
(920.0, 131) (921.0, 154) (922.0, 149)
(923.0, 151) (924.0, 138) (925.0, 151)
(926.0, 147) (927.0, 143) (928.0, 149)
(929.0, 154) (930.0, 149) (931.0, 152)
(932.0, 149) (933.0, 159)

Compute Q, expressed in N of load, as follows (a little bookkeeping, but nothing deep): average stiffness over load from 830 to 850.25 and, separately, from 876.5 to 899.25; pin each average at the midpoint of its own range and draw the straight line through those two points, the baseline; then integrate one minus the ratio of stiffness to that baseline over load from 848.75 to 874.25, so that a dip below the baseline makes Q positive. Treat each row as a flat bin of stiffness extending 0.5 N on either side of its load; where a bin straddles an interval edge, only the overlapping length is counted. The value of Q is -1.5 N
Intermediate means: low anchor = 147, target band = 147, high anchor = 129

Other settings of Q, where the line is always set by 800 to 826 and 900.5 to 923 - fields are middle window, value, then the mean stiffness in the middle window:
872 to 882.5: -0.3 N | 126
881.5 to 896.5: -0.1 N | 130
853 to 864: -3.5 N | 146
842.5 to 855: -5.0 N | 146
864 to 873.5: -2.7 N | 150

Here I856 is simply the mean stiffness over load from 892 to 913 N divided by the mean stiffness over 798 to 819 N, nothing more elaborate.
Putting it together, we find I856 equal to 1.91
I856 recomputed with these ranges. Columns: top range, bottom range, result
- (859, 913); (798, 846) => 1.26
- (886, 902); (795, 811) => 1.74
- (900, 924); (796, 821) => 1.83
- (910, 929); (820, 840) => 1.06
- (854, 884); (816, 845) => 1.05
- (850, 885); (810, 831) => 1.34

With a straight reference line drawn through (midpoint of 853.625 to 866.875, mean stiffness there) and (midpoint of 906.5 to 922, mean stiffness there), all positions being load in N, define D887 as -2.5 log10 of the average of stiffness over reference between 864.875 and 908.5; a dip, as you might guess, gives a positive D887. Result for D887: 0.076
